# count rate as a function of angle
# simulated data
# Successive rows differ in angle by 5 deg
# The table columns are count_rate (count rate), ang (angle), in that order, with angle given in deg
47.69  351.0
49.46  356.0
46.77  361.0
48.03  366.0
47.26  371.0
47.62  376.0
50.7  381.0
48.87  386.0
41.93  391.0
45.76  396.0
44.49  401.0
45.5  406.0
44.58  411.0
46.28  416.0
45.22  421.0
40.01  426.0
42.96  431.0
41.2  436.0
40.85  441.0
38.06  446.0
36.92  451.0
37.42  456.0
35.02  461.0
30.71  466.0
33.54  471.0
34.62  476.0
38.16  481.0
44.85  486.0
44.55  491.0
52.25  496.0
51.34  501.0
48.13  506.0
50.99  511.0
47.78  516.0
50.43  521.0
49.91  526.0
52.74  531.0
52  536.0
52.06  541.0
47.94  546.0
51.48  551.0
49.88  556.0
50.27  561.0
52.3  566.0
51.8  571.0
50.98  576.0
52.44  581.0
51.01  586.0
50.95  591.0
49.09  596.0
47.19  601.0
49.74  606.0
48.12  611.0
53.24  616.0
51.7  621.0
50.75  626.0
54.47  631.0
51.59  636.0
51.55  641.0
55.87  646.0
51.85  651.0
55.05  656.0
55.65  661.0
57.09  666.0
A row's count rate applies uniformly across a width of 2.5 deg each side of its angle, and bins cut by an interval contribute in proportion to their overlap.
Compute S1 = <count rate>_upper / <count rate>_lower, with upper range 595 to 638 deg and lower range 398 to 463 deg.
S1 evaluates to 1.22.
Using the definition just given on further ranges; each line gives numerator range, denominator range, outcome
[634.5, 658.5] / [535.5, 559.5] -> 1.05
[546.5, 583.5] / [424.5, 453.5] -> 1.28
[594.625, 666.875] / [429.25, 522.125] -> 1.24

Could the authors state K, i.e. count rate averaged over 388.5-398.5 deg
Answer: 43.8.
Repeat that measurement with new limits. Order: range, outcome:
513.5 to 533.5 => 50.2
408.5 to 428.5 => 44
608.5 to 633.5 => 51.7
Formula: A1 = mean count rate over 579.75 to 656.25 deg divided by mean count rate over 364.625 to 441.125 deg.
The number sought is 1.14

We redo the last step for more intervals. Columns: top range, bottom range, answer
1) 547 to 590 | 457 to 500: 1.29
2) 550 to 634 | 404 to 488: 1.28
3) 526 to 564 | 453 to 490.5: 1.38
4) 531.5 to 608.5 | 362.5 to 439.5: 1.12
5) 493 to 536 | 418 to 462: 1.26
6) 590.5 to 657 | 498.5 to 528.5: 1.03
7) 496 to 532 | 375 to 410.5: 1.09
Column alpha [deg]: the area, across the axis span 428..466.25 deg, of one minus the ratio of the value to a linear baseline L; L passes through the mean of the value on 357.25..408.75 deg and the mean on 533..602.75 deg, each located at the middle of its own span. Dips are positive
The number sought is 7.76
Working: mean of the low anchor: 46.7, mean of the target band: 38.3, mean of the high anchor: 50.7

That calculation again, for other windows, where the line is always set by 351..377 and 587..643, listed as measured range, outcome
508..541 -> -0.7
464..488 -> 6.3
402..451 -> 6.1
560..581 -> -0.5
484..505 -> 0.4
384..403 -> 1.2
